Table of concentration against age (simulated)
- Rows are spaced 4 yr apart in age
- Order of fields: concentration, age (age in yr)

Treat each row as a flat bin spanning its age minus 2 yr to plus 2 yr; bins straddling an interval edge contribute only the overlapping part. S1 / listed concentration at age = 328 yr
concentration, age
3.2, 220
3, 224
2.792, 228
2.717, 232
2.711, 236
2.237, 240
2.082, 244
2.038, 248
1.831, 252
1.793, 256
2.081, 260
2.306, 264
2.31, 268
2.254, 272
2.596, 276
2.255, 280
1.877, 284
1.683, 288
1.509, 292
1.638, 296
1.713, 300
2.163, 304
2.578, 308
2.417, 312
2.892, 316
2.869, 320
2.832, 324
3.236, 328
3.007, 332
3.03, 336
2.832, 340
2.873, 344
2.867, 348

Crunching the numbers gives 3.236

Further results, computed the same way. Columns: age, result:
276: 2.596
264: 2.306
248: 2.038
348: 2.867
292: 1.509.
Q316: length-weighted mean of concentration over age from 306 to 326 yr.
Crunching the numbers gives 2.72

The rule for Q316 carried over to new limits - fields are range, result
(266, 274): 2.28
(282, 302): 1.68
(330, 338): 3.02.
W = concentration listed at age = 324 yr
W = 2.832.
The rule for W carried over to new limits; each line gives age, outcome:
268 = 2.31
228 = 2.792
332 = 3.007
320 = 2.869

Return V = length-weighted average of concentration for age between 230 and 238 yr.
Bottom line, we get 2.71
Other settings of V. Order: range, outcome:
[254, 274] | 2.15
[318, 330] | 2.98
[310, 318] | 2.65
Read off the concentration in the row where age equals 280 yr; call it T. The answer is 2.255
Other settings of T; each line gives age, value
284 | 1.877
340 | 2.832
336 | 3.03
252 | 1.831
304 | 2.163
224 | 3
